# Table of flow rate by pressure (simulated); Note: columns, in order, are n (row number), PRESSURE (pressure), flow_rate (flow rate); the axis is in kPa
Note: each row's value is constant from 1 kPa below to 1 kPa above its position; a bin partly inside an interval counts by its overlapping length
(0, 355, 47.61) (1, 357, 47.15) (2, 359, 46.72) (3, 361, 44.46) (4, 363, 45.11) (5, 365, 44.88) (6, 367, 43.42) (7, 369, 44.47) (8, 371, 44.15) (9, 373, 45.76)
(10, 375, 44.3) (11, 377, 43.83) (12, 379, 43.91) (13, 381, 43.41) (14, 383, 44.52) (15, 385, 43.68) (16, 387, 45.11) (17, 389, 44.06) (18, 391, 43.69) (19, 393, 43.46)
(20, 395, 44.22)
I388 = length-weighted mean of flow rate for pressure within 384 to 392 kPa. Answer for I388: 44.1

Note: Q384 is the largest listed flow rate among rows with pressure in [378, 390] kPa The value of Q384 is 45.11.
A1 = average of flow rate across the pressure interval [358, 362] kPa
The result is 45.6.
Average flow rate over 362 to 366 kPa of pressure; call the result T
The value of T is 45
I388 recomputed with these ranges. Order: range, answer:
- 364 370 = 44.3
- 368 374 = 44.8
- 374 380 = 44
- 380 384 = 44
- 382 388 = 44.4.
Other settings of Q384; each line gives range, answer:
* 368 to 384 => 45.76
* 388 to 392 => 44.06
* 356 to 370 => 47.15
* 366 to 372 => 44.47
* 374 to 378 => 44.3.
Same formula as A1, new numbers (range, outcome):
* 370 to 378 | 44.5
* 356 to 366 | 45.7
